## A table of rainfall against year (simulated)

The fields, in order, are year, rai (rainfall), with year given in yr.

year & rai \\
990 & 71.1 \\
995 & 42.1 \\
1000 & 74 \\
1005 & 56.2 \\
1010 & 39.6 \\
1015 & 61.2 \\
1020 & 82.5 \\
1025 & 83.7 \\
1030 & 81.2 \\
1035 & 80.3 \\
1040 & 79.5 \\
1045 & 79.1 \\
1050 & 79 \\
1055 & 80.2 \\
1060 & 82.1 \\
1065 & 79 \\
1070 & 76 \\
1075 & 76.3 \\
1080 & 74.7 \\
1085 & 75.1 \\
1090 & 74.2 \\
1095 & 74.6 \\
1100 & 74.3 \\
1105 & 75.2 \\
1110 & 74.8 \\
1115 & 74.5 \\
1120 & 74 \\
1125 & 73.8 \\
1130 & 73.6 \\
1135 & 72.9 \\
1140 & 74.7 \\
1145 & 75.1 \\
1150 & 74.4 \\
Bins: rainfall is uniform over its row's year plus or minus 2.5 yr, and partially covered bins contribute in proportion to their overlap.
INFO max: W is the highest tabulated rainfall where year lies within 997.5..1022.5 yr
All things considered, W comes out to 82.5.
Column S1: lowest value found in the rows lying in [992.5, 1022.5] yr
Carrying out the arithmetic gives 39.6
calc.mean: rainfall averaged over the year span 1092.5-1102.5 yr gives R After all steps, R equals 74.5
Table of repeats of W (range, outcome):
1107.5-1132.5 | 74.8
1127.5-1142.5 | 74.7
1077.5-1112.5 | 75.2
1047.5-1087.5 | 82.1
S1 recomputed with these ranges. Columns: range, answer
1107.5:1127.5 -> 73.8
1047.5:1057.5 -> 79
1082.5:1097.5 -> 74.2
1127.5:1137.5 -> 72.9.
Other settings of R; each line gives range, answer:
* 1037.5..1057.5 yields 79.5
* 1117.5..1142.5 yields 73.8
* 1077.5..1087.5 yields 74.9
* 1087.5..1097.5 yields 74.4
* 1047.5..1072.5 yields 79.3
